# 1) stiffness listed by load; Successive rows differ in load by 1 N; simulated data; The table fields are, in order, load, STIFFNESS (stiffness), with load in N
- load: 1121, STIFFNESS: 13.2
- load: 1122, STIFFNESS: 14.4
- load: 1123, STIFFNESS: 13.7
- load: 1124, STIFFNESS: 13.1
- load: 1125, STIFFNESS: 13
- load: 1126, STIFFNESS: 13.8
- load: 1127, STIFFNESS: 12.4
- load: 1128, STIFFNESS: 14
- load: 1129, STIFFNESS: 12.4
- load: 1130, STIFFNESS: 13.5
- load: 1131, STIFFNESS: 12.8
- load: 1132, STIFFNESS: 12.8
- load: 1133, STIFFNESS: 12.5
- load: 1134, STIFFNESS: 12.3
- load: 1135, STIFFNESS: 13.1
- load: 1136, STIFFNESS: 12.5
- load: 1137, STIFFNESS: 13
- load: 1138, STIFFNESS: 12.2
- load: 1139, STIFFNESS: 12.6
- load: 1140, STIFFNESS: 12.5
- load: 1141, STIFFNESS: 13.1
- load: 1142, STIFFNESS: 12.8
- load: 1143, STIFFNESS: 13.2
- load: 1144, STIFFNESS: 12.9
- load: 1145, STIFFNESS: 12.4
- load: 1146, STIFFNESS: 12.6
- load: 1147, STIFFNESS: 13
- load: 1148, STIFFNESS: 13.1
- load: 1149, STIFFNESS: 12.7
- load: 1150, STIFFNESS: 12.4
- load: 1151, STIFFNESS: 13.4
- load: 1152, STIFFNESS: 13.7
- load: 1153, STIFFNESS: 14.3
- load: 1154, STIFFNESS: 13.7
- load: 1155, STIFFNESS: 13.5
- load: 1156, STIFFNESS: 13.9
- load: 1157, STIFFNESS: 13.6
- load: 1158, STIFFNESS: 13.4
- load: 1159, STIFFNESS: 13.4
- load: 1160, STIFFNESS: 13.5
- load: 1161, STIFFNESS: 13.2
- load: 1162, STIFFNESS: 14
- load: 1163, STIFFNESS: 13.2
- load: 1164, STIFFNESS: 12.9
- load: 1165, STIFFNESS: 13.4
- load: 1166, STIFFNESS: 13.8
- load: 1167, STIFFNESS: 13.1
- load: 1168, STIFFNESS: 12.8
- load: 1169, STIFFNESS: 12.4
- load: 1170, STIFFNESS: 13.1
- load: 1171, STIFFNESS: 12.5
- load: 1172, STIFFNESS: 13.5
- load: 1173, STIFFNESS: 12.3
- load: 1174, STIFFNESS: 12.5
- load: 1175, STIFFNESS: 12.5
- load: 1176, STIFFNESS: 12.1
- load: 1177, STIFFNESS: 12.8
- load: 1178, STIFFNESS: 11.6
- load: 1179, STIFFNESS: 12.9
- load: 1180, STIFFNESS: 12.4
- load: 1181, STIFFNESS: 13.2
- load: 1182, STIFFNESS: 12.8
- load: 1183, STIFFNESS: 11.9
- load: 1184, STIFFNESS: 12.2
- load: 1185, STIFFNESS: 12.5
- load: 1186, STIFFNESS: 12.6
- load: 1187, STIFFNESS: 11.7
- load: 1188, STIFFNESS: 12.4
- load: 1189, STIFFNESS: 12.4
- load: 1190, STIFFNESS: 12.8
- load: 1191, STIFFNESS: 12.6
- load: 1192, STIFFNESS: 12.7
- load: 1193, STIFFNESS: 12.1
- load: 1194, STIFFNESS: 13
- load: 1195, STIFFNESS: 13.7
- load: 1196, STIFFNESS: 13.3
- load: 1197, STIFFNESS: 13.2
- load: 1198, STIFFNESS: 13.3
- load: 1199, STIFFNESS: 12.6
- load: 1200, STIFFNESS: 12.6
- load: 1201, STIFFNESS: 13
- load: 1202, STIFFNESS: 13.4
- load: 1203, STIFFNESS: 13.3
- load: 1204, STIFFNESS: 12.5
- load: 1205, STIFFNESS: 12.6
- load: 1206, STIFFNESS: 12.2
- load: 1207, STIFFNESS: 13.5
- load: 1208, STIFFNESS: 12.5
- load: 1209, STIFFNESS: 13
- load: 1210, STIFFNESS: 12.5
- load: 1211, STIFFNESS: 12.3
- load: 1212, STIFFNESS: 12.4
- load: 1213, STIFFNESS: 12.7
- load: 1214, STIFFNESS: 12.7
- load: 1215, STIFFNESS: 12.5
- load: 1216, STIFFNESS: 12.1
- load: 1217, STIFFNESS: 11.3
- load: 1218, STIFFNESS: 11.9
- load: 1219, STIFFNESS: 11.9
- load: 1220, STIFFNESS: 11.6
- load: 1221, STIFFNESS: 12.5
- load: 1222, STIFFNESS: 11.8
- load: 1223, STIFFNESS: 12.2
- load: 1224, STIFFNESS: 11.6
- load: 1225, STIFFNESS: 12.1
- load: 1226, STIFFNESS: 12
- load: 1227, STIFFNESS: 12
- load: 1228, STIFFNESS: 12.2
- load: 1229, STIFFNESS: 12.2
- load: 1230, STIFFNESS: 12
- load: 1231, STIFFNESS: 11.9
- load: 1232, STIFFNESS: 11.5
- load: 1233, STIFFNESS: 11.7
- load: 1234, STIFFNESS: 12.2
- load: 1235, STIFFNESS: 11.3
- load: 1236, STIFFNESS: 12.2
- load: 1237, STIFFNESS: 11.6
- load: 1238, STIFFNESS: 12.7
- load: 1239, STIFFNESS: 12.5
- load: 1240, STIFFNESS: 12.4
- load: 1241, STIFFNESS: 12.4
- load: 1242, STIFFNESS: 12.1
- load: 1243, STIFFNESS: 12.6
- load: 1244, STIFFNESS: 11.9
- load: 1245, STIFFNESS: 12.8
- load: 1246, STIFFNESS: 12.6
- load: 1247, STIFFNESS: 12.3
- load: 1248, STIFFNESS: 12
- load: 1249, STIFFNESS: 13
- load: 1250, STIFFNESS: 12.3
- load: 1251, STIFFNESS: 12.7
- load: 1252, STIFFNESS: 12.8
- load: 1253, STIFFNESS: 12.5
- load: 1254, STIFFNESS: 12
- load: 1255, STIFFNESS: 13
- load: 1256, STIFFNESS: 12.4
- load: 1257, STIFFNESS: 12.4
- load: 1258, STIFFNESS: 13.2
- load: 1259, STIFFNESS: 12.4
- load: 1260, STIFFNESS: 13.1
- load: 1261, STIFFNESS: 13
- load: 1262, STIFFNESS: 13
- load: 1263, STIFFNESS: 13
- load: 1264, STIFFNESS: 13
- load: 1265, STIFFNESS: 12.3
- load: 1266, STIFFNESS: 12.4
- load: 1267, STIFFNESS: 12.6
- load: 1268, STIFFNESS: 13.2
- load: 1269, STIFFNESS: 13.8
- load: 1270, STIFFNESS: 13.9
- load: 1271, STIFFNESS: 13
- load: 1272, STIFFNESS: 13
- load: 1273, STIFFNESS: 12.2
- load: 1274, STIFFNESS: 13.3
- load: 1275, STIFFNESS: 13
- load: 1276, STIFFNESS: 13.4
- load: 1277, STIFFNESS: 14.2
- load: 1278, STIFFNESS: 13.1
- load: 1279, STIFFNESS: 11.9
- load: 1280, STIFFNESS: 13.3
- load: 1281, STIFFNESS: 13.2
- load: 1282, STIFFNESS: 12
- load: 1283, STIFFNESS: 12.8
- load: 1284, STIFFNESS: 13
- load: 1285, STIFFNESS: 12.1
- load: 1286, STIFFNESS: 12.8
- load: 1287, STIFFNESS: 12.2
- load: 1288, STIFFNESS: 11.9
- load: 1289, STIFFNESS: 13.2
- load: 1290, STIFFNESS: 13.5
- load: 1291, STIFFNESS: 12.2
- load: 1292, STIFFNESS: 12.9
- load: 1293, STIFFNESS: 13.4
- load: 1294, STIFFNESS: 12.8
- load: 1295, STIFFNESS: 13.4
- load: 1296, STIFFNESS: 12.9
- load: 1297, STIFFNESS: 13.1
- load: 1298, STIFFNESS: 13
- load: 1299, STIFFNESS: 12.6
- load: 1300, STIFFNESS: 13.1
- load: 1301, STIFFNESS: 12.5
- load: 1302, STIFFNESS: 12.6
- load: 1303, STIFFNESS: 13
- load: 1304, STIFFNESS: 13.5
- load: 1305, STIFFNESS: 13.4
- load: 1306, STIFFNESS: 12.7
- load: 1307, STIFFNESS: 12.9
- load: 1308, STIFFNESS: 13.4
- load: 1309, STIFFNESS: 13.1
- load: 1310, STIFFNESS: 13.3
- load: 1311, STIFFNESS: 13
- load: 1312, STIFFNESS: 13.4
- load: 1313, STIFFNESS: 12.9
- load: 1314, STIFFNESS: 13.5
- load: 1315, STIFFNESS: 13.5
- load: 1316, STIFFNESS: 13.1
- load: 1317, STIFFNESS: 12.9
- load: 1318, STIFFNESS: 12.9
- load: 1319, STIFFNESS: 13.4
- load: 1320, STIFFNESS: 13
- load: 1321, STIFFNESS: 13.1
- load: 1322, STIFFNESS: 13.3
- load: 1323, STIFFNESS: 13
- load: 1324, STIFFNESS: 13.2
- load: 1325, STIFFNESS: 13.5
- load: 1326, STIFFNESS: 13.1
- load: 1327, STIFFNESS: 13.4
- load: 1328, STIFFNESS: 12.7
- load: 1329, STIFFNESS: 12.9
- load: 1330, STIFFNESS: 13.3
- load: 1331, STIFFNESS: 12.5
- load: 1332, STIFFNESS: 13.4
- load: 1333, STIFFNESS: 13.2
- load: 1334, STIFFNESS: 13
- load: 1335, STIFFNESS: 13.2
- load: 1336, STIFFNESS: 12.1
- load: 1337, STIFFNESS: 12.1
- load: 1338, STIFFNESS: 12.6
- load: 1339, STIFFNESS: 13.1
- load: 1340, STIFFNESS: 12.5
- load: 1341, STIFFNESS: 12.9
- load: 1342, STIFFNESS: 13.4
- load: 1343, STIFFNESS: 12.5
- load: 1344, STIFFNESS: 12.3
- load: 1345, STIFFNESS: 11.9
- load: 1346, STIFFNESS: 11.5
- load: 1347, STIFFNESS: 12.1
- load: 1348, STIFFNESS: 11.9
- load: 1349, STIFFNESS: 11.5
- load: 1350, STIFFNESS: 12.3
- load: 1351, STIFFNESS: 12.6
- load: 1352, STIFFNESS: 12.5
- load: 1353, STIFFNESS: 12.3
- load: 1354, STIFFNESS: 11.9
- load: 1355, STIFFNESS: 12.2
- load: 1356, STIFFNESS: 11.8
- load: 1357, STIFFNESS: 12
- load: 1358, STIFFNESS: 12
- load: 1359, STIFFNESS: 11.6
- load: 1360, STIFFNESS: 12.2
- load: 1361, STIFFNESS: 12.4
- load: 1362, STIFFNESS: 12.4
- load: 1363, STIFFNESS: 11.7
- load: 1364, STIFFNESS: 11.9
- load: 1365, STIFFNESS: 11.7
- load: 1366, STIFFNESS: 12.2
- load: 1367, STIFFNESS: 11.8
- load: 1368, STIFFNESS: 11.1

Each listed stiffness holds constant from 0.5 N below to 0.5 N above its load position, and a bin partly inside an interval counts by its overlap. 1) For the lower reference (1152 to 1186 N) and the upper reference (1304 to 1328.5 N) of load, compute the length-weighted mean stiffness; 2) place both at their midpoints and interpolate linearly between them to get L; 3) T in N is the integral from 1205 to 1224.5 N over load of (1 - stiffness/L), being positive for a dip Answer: 1.1 N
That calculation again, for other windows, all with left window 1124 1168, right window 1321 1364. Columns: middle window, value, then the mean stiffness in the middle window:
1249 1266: 0.1 N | 12.7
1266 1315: -1.2 N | 13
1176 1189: 0.6 N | 12.4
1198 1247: 2.2 N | 12.3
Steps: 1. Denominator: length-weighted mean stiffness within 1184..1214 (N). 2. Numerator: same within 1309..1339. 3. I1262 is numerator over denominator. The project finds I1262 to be 1.03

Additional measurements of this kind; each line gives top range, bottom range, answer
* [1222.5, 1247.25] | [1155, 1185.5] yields 0.94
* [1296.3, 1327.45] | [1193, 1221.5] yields 1.04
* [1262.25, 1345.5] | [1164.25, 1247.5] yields 1.04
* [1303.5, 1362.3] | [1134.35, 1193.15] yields 0.99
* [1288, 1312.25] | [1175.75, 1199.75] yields 1.03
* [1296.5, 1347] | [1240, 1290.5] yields 1.01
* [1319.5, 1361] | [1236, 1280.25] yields 0.99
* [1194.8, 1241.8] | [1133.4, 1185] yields 0.96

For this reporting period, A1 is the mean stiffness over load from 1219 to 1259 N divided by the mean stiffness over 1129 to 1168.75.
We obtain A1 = 0.9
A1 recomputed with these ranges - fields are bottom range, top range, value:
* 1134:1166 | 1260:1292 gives 0.98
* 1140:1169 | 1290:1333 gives 0.99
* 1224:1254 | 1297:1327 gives 1.07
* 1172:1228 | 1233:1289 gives 1.01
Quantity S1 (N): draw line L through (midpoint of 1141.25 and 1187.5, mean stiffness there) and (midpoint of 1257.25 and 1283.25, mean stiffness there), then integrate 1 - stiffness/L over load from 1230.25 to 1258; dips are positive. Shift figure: 1.4 N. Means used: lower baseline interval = 12.9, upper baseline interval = 13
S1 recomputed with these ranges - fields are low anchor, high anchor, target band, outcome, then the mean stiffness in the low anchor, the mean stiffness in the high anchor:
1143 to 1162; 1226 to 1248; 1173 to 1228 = 0.63 N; 13.3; 12.1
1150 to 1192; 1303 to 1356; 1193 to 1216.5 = 0.18 N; 12.9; 12.8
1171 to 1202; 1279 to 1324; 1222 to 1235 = 0.85 N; 12.6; 13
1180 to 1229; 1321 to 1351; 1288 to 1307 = -0.47 N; 12.5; 12.7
